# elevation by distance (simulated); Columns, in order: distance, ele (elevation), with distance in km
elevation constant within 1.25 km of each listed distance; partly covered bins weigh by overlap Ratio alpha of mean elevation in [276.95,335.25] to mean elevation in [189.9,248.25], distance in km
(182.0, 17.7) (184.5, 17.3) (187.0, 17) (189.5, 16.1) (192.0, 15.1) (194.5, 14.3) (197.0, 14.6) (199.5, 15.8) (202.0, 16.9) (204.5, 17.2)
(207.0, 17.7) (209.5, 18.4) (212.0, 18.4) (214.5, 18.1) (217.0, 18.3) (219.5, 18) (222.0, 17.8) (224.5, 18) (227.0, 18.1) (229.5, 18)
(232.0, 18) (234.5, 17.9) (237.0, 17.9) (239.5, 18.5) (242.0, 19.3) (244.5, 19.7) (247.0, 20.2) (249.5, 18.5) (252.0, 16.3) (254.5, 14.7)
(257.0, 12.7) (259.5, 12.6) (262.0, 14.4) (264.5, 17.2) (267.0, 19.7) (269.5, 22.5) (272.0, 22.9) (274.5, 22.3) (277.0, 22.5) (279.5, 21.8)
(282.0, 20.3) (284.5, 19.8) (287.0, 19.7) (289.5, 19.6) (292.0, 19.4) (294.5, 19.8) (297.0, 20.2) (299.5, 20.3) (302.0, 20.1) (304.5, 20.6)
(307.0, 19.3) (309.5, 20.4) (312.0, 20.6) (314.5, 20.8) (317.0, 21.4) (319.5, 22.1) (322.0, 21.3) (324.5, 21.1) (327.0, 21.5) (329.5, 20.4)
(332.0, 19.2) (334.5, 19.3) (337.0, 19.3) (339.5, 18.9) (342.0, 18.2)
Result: 1.16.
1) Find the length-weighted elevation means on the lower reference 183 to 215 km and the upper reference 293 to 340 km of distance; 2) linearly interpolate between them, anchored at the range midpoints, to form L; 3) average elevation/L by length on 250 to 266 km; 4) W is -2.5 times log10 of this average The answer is 0.24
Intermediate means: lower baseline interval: 16.7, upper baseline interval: 20.4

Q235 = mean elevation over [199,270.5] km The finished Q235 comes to 17.6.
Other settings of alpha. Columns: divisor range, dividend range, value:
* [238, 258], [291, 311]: 1.14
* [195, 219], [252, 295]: 1.10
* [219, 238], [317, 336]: 1.15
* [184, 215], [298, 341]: 1.22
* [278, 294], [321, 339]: 1.01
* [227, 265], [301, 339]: 1.20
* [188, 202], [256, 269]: 1.03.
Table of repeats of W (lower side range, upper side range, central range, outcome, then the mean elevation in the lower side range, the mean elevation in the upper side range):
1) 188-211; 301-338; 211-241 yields -0.06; 16.3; 20.5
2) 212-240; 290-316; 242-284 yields 0.02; 18.1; 20.1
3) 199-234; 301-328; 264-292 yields -0.06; 17.8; 20.8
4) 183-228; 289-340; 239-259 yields 0.06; 17.1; 20.3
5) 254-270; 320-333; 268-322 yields -0.13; 16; 20.8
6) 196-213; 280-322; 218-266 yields 0.06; 17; 20.3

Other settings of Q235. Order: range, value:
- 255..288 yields 19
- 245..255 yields 17.8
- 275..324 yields 20.6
